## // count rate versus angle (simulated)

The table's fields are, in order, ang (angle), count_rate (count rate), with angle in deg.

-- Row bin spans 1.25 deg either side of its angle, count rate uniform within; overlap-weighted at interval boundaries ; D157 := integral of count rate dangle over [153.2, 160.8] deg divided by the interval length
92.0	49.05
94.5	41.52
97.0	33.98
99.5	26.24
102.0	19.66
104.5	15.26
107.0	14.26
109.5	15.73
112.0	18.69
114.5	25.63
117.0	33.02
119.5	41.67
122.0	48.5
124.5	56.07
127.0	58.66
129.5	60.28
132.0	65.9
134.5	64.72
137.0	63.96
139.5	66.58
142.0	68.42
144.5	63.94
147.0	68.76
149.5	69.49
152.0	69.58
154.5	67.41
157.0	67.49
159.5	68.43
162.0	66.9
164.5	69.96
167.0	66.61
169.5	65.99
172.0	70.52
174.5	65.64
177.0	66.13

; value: 67.8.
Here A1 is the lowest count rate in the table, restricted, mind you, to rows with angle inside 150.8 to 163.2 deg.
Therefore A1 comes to 66.9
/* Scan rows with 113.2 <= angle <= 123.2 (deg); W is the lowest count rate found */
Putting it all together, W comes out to 25.63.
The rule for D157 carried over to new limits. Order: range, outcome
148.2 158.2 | 68.5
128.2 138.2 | 63.7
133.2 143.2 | 65.9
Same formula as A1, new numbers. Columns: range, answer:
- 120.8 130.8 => 48.5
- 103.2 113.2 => 14.26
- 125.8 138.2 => 58.66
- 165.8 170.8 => 65.99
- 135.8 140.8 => 63.96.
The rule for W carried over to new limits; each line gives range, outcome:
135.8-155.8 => 63.94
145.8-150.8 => 68.76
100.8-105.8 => 15.26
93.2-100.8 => 26.24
